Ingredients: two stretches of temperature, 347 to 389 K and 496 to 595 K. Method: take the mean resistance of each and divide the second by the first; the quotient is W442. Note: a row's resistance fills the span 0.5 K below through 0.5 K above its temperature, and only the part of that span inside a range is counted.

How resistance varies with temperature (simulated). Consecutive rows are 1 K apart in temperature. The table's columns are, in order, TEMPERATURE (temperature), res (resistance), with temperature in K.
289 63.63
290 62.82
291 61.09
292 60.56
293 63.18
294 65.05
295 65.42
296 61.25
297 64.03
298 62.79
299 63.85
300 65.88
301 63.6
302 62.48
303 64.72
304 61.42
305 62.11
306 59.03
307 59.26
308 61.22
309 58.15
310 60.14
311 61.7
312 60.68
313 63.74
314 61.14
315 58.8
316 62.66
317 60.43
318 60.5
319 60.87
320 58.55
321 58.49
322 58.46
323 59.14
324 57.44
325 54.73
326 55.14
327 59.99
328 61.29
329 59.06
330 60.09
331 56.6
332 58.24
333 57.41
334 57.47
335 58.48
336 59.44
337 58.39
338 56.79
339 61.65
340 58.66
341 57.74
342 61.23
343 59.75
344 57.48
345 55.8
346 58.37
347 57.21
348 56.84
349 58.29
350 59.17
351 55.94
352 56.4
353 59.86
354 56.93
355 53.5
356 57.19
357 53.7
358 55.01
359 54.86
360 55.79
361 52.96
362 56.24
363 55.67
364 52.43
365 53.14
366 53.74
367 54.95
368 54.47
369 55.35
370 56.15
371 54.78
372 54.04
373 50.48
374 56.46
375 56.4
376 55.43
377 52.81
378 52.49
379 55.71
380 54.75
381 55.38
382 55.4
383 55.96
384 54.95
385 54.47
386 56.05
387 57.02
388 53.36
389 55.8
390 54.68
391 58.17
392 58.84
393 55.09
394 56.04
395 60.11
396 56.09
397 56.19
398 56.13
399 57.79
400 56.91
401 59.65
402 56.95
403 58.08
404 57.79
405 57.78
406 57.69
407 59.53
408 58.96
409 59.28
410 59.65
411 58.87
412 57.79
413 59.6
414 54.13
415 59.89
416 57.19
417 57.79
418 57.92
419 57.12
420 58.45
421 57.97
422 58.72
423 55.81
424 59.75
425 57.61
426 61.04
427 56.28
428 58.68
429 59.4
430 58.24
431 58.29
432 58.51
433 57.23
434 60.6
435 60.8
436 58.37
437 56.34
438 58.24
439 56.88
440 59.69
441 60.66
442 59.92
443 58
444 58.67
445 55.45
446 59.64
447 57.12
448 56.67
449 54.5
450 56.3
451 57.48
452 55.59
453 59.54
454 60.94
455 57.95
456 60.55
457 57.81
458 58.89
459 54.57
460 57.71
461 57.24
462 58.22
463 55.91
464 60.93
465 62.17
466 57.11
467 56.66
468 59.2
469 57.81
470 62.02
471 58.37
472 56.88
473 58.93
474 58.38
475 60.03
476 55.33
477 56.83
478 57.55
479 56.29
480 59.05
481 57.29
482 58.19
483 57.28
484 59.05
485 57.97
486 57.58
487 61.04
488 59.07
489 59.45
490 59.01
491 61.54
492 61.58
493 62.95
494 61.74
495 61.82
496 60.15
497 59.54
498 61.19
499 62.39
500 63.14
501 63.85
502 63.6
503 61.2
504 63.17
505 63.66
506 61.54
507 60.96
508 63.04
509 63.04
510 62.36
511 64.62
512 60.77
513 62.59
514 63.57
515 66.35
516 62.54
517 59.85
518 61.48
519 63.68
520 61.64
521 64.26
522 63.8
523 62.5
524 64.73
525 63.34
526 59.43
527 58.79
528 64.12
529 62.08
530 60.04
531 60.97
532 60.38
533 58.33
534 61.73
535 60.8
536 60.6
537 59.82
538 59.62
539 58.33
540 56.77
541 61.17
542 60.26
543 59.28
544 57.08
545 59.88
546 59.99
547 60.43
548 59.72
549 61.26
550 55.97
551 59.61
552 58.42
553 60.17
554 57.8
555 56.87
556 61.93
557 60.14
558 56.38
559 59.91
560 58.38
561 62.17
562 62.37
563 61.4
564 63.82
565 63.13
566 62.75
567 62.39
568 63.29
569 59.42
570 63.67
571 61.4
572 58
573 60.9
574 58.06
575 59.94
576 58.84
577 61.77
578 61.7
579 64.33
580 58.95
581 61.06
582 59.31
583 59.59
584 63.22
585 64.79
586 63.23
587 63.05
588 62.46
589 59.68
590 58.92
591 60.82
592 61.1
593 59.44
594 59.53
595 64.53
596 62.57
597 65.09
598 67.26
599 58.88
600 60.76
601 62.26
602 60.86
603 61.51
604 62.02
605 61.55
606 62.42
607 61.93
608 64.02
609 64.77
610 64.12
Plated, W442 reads 1.1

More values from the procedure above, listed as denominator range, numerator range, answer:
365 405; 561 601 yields 1.10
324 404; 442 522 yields 1.06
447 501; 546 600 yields 1.04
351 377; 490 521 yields 1.13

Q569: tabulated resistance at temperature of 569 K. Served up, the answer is 59.42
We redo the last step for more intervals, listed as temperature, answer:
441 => 60.66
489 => 59.45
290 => 62.82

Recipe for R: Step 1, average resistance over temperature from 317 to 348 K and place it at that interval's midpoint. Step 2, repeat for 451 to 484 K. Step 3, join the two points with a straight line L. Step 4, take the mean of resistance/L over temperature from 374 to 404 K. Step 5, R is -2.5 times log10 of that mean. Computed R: 0.04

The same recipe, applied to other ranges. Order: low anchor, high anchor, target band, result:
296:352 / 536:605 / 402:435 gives 0.03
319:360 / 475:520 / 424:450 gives 0.03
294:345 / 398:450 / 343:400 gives 0.06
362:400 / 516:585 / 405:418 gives -0.04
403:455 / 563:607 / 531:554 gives 0.02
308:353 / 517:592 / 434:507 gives 0.02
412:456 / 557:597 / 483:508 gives -0.03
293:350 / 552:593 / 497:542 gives -0.02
